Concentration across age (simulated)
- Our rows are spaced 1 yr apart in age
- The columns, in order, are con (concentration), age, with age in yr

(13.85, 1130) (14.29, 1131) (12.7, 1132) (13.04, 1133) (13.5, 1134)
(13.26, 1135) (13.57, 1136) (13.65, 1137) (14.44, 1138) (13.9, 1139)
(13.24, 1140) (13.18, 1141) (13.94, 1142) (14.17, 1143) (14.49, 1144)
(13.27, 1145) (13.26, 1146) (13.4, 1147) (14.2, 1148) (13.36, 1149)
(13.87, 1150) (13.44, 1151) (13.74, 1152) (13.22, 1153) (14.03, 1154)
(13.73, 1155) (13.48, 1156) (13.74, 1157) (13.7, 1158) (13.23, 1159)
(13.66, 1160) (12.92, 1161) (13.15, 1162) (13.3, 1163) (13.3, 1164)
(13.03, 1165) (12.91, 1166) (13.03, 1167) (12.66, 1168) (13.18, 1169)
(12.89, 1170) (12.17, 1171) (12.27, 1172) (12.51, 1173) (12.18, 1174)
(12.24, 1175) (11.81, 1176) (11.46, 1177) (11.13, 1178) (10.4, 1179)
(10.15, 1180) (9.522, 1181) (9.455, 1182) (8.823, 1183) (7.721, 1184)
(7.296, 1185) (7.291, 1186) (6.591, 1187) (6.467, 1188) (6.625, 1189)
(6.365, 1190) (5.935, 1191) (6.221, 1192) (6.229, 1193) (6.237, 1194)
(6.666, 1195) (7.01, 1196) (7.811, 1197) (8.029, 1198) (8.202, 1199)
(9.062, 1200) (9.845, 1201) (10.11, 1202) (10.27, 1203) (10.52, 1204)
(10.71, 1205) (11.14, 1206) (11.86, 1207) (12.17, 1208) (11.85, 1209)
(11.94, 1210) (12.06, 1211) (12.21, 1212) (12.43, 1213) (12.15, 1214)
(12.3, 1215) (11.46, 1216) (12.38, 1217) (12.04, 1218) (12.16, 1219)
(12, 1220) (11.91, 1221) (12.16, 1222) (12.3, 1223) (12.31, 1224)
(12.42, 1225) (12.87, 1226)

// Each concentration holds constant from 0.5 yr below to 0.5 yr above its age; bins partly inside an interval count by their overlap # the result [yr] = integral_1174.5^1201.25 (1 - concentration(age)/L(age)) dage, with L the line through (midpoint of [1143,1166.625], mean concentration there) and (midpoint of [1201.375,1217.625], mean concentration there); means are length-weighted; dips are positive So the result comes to 8.8 yr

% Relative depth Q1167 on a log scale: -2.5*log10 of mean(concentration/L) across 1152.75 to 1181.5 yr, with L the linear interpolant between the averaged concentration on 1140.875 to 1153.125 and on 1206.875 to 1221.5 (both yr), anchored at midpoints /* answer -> 0.05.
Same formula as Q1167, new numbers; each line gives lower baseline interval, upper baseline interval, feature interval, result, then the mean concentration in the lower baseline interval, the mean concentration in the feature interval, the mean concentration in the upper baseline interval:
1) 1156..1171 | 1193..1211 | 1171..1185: 0.11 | 13.2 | 10.7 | 9.59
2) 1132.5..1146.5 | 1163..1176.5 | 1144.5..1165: -0.03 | 13.6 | 13.5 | 12.7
